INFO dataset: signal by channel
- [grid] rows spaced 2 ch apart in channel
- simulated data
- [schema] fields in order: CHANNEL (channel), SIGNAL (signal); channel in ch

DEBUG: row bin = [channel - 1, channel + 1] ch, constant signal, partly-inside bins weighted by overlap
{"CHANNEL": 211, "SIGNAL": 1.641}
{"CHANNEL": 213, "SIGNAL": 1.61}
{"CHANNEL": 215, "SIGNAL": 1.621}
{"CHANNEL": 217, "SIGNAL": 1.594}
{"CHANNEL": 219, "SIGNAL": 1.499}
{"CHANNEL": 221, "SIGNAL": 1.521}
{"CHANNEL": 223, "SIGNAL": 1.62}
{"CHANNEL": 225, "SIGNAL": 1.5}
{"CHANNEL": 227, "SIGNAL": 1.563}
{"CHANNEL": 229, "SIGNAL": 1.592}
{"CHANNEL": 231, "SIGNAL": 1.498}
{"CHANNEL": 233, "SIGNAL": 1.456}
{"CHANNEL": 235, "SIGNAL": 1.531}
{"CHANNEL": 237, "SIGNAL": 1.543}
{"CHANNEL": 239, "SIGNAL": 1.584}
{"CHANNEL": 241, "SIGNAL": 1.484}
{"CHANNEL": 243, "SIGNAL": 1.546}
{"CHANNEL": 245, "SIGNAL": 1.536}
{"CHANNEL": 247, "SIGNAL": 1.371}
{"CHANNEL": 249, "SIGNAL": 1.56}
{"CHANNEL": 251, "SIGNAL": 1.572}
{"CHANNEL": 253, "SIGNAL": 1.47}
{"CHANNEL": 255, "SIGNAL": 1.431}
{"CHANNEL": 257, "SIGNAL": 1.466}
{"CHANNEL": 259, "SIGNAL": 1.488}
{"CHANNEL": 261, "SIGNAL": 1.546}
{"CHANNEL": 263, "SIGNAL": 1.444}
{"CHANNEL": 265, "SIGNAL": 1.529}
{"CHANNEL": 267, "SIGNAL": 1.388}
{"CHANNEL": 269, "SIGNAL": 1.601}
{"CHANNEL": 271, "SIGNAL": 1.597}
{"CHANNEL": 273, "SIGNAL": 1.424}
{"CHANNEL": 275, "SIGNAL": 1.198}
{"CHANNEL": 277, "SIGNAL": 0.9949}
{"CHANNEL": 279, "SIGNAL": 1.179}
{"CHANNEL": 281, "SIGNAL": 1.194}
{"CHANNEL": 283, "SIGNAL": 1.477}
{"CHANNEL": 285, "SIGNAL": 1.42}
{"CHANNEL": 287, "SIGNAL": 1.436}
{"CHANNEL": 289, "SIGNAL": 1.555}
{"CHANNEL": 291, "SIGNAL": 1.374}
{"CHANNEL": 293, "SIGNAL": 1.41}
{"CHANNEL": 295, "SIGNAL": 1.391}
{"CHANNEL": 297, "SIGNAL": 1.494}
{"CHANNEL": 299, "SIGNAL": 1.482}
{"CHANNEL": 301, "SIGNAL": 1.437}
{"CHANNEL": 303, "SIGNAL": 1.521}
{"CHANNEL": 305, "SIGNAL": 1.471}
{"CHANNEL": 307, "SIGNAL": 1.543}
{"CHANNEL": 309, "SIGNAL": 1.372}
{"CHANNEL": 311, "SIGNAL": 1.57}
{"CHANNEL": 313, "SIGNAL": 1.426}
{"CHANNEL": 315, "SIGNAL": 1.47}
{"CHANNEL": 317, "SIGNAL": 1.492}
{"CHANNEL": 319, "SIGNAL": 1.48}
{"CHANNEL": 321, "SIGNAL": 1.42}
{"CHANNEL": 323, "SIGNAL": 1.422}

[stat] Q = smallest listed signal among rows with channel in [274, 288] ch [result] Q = 0.9949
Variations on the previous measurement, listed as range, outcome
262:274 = 1.388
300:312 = 1.372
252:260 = 1.431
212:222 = 1.499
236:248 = 1.371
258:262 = 1.488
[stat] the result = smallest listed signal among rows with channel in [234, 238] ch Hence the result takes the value 1.531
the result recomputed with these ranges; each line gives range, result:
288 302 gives 1.374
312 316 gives 1.426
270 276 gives 1.198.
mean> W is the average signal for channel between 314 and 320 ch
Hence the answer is 1.48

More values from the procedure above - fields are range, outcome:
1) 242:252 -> 1.52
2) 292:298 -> 1.43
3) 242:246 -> 1.54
